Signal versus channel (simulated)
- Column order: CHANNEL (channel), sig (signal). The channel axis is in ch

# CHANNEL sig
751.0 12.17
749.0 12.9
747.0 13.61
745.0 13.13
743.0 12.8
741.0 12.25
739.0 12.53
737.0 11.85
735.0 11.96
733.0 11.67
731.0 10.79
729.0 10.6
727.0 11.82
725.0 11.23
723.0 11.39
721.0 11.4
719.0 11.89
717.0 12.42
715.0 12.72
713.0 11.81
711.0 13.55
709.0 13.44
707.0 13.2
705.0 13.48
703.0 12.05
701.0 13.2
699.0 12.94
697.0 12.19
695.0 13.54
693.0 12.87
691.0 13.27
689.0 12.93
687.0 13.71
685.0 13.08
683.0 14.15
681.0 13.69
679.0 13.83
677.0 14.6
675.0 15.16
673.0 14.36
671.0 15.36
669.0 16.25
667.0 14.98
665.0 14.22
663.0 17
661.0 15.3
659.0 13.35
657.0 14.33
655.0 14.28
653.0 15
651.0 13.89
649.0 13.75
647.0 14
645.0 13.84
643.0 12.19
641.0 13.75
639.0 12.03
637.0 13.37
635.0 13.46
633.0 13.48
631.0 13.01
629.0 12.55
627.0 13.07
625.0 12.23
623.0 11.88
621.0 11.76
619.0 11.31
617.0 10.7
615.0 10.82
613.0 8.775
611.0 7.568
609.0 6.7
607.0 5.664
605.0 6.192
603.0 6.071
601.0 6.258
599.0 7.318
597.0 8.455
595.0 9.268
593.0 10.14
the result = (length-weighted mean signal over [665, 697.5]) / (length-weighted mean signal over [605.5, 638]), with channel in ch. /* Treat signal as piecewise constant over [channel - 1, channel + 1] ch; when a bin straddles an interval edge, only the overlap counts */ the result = 1.3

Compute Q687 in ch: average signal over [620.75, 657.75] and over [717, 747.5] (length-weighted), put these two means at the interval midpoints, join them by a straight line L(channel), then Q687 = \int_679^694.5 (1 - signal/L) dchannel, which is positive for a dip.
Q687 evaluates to -1.03 ch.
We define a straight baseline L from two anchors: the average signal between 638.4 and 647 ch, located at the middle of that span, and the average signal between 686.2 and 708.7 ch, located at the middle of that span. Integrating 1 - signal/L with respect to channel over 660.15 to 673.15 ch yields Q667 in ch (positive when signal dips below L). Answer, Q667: -2.3 ch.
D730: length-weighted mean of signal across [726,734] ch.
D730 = 11.2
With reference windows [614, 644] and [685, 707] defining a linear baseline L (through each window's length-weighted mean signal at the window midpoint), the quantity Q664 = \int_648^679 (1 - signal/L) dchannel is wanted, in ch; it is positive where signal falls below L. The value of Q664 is -5.0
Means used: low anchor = 12.4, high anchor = 13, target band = 14.8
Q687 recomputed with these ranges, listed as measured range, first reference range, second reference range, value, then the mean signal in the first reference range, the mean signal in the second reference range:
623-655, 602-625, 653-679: -4.00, 9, 14.9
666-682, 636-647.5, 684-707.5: -2.07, 13.2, 13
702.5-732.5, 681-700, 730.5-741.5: 0.76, 13.2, 11.9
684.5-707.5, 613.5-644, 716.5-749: -1.78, 12.3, 12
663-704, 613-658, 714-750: -4.73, 12.8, 12.1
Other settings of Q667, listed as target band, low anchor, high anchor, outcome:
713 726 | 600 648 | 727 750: 0.1 ch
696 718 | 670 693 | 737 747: 1.0 ch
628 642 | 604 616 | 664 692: -4.2 ch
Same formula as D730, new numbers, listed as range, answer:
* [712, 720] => 12.2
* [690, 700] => 13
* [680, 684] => 13.9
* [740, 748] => 12.9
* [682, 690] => 13.5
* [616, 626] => 11.6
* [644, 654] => 14.1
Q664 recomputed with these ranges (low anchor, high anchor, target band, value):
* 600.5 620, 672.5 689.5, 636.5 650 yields -3.08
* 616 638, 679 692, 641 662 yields -1.79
